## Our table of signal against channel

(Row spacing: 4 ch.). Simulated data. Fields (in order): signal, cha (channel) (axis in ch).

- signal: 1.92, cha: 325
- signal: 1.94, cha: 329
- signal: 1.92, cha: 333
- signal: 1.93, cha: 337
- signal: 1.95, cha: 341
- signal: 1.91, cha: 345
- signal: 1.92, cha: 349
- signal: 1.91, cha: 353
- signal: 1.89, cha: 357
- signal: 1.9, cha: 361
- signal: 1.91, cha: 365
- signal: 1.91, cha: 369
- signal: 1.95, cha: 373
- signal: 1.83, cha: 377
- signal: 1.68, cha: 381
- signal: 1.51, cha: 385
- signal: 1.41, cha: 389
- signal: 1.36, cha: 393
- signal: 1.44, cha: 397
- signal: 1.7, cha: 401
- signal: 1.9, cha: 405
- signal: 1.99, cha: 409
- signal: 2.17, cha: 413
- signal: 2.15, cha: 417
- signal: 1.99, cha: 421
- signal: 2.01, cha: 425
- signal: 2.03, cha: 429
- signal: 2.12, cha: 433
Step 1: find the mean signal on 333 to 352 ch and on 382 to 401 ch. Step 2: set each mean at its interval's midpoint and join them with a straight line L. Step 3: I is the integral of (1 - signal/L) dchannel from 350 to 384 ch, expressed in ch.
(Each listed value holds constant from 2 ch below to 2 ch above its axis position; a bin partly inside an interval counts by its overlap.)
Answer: -3.33 ch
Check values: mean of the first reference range 1.93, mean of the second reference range 1.47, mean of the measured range 1.86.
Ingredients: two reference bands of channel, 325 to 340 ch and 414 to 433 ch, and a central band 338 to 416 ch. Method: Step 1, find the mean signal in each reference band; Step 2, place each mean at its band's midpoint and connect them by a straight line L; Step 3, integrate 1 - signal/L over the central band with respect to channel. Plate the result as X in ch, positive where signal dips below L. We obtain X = 7.2 ch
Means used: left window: 1.93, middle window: 1.81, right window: 2.06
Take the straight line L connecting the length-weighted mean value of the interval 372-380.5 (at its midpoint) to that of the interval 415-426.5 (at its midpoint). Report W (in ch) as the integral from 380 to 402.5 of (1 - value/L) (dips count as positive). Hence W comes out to 4.8 ch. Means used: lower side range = 1.85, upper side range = 2.05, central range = 1.51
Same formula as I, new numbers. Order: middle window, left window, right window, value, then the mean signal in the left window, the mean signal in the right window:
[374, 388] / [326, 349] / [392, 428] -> 1.6 ch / 1.93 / 1.88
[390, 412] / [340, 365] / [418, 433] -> 3.4 ch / 1.91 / 2.03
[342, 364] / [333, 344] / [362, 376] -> 0.2 ch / 1.93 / 1.91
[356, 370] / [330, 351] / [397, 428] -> 0.2 ch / 1.93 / 1.95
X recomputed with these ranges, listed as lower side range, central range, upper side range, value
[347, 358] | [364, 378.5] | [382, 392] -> -2.01 ch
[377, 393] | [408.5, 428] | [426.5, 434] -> -1.43 ch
